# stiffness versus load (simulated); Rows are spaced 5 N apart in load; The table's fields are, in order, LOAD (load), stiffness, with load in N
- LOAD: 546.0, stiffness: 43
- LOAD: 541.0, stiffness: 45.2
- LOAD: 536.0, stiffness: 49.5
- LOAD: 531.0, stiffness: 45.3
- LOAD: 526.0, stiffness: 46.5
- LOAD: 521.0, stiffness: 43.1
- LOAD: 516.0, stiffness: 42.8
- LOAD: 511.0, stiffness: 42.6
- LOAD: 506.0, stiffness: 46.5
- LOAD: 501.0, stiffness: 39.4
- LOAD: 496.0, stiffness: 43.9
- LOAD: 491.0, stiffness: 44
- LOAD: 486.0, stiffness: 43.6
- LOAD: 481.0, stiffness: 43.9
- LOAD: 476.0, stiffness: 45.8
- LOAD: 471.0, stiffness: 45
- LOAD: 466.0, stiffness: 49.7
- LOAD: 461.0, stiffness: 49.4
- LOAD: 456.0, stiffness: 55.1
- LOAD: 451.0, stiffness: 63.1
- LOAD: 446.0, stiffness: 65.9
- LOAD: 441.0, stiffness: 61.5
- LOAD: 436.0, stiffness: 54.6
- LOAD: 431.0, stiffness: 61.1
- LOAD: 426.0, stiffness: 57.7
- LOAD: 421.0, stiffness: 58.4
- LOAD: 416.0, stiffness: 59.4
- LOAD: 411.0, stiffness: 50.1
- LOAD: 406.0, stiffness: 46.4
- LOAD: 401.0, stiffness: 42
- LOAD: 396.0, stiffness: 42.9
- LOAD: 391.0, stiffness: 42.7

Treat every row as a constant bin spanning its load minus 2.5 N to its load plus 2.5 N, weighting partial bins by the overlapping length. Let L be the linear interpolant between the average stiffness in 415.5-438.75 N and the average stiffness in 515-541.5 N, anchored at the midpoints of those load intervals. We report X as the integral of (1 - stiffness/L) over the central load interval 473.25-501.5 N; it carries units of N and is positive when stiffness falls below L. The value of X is 3.9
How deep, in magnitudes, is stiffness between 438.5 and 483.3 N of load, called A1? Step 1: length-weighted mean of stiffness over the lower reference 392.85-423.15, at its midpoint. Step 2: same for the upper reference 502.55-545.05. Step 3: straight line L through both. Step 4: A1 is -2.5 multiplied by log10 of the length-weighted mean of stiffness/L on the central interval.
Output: -0.12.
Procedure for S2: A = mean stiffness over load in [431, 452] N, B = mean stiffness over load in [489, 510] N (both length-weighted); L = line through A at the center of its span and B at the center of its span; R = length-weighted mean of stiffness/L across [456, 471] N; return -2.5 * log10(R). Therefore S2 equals 0.10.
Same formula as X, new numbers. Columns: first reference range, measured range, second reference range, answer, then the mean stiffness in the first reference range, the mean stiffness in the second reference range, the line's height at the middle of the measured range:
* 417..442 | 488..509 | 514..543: 2.5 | 58.5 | 45.4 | 49.4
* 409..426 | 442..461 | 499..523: -3.0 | 56.4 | 42.9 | 51.5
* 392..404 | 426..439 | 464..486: -4.1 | 42.6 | 45.7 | 44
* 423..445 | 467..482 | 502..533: 1.9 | 59.2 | 44.2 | 51.9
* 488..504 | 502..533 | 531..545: 0.3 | 42.6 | 46.5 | 44.6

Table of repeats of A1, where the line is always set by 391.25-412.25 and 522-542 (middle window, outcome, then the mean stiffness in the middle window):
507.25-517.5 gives 0.07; 43.2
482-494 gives 0.05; 43.8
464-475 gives -0.03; 47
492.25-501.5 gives 0.09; 42.5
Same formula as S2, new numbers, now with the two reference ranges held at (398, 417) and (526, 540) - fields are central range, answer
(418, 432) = -0.21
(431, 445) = -0.23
